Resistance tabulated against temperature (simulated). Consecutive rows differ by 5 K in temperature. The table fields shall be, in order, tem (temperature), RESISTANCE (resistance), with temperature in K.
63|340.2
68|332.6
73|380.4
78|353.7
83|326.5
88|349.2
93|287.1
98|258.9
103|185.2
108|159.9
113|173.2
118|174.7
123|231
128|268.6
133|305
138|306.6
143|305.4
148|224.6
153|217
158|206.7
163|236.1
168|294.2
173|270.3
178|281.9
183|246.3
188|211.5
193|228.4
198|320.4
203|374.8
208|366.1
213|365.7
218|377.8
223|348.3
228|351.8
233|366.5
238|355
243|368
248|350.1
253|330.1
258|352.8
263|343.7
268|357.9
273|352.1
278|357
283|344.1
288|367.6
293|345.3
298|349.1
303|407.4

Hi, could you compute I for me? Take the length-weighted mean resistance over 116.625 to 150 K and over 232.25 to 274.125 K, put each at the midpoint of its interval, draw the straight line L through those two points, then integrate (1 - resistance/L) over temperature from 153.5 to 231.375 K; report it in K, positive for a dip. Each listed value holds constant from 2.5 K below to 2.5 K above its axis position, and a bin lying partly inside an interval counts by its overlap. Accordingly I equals 2.9 K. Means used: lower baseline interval 263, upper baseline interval 352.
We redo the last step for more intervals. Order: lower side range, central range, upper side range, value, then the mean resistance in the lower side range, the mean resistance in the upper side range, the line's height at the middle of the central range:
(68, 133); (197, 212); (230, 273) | -1.5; 267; 353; 326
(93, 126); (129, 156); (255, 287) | -4.2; 205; 352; 235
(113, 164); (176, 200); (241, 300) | 2.4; 244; 351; 284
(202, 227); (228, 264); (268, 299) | 0.7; 365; 353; 360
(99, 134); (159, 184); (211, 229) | 2.4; 212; 362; 291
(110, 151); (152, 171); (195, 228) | 3.2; 247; 356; 289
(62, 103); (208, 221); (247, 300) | -1.1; 319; 350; 341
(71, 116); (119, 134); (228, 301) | 1.7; 273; 353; 288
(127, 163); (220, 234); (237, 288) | -1.3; 260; 352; 324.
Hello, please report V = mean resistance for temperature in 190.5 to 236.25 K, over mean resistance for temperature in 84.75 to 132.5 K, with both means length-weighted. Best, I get 1.5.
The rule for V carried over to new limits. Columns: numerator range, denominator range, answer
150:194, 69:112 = 0.86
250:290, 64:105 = 1.12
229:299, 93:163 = 1.51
